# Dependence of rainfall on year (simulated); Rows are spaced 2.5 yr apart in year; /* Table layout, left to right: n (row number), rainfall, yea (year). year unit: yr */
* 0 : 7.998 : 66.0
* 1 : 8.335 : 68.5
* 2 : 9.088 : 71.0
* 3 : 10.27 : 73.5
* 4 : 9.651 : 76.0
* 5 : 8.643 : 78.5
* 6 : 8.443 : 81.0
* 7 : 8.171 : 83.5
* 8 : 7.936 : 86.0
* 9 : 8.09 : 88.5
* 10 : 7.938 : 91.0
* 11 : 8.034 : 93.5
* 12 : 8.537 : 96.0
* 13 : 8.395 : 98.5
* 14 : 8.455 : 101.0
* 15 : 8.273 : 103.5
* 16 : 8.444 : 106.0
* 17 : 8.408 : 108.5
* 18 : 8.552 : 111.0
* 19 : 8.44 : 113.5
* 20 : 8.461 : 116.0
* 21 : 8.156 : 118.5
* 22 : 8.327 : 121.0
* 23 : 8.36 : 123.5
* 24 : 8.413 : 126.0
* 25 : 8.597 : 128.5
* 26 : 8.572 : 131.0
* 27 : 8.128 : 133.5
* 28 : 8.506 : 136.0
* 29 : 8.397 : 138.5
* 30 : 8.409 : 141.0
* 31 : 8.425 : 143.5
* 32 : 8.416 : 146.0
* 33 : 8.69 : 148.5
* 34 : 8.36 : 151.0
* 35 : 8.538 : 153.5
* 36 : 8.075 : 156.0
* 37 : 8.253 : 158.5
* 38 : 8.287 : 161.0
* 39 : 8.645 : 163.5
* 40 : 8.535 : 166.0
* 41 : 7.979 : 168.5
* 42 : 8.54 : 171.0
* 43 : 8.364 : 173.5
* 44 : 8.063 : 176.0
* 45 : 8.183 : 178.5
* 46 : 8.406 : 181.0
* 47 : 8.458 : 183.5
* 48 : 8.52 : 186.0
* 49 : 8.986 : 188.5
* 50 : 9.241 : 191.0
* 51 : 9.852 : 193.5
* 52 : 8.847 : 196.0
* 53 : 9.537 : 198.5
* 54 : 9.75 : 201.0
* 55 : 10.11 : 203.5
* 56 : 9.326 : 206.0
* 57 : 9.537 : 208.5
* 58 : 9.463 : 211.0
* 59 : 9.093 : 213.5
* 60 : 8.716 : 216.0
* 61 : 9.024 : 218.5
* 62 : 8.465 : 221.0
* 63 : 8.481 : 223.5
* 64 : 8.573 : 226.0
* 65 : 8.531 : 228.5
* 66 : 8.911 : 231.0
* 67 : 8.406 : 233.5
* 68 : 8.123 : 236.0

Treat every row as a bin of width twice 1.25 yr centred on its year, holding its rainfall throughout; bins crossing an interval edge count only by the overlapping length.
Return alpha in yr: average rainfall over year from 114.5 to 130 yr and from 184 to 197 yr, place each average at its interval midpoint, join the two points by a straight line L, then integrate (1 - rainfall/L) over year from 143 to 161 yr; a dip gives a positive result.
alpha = 0.6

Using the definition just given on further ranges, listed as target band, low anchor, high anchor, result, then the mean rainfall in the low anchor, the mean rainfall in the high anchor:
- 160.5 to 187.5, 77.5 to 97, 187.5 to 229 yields 1.59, 8.21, 9.16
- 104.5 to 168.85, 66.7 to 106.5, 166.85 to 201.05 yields 1.73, 8.54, 8.73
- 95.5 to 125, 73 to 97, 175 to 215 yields 0.86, 8.52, 9.09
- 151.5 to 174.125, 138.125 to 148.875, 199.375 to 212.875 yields 1.16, 8.46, 9.61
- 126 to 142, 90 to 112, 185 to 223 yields 0.35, 8.34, 9.22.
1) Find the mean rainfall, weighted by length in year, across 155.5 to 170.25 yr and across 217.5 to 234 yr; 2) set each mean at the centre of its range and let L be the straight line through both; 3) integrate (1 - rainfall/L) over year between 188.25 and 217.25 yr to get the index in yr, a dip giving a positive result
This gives -3.0 yr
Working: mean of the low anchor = 8.32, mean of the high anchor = 8.63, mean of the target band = 9.38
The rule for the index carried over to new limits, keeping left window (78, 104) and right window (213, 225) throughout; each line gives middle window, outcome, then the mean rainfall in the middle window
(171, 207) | -1.4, 8.96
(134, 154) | 0.0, 8.45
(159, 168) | 0.1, 8.43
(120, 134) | 0.0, 8.42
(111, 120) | 0.0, 8.38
